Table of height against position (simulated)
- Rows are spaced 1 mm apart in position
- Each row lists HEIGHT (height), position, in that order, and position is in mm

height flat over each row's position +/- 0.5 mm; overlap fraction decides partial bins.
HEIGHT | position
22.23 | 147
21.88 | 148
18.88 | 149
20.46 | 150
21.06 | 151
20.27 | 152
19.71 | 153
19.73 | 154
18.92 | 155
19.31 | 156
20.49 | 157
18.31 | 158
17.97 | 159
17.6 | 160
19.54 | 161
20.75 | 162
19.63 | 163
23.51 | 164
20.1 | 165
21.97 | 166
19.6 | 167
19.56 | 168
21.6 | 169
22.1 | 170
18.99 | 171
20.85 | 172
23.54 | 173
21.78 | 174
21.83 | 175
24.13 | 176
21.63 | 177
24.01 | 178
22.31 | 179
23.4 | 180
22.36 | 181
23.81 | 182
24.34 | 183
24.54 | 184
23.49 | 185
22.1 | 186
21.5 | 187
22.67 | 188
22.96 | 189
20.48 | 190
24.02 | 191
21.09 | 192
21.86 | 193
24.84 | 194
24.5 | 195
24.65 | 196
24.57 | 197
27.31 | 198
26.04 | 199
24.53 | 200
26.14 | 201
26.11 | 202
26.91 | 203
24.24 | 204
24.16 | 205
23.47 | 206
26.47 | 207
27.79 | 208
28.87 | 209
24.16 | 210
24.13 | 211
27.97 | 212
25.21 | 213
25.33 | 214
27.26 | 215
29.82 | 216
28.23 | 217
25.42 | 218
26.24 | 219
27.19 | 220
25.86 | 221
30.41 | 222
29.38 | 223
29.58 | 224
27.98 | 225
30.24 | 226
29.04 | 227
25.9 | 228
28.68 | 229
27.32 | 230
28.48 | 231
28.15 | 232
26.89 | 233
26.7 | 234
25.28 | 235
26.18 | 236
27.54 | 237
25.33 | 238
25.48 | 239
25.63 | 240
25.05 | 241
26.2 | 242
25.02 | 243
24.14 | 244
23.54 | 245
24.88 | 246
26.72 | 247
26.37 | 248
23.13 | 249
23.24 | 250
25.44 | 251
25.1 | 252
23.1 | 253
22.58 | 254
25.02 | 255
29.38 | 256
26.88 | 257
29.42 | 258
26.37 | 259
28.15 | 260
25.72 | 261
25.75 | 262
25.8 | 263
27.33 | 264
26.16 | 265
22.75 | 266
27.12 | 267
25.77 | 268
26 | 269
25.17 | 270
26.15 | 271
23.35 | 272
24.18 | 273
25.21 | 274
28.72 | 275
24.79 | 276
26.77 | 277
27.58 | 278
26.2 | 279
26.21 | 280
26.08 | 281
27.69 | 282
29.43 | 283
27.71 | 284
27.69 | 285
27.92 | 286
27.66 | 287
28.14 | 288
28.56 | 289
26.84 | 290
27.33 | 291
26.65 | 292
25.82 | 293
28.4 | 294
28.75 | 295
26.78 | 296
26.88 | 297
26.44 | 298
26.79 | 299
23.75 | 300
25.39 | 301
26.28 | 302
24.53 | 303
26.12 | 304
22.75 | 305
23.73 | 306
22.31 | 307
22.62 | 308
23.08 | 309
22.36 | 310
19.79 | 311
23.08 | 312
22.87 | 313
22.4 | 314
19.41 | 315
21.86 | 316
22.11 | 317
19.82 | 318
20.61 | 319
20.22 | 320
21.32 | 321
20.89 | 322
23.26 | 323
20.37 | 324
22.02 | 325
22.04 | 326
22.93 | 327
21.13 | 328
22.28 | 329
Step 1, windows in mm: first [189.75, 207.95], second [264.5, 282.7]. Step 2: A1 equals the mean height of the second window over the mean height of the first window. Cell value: 1.05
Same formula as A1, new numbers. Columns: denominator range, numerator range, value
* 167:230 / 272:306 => 1.07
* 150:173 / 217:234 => 1.38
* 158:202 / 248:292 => 1.17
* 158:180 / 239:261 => 1.21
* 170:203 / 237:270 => 1.10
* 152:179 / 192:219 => 1.24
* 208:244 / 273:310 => 0.97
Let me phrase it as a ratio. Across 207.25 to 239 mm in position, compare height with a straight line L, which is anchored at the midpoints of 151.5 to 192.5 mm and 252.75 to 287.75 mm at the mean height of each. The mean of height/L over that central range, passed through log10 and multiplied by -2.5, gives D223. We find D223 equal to -0.14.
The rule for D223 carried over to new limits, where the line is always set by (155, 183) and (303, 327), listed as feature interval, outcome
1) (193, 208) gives -0.183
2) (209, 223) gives -0.246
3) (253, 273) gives -0.192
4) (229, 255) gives -0.183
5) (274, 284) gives -0.231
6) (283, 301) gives -0.235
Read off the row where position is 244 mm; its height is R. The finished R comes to 24.14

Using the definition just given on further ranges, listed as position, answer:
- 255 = 25.02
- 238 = 25.33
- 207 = 26.47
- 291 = 27.33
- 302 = 26.28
